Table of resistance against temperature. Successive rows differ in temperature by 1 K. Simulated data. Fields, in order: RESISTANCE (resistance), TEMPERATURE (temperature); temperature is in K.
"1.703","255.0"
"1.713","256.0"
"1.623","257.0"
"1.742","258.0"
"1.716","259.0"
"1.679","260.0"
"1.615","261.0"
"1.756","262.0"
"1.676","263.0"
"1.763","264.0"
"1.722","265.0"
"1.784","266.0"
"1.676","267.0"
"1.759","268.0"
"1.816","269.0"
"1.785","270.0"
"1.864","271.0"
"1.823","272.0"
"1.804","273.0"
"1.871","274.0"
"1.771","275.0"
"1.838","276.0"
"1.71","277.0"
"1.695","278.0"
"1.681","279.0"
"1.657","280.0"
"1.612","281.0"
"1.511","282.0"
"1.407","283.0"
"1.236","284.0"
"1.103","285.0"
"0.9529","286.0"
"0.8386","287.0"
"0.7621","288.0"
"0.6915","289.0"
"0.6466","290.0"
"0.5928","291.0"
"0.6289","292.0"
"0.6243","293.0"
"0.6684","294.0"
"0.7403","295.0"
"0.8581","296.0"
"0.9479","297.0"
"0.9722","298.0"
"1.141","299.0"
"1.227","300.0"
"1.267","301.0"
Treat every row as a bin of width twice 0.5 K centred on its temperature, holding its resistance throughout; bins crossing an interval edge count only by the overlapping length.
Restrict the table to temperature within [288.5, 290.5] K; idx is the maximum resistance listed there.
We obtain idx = 0.6915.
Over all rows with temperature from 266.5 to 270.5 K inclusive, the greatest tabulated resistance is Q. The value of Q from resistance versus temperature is 1.816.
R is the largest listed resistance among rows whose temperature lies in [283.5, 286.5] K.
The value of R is 1.236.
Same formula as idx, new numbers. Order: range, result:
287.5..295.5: 0.7621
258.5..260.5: 1.716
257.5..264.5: 1.763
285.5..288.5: 0.9529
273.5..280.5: 1.871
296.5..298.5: 0.9722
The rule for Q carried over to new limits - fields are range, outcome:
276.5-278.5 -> 1.71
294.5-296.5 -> 0.8581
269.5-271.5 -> 1.864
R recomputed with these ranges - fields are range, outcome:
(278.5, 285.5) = 1.681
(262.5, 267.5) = 1.784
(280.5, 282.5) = 1.612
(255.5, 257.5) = 1.713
